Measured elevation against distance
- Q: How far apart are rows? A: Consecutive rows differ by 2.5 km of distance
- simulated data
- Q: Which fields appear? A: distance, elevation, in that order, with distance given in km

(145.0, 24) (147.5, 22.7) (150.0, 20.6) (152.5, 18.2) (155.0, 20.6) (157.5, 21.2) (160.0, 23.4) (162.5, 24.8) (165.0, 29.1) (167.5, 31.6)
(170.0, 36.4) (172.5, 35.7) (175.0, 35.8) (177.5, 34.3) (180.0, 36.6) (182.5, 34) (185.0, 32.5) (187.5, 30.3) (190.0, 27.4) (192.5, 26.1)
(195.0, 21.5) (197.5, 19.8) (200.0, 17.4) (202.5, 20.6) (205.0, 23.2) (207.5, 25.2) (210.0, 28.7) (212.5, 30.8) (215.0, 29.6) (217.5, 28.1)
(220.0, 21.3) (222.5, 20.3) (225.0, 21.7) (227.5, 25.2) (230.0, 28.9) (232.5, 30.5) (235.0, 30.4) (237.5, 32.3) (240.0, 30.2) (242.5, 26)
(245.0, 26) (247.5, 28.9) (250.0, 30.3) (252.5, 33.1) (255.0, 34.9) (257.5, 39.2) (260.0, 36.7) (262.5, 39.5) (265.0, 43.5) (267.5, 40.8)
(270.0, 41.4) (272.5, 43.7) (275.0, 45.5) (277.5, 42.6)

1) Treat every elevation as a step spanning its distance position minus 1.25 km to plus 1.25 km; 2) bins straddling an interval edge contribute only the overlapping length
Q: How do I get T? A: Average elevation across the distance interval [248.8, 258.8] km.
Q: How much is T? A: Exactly 34.4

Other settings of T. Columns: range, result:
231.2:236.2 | 30.4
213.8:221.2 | 26.3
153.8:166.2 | 23.8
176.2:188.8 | 33.5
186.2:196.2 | 26.4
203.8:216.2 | 27.5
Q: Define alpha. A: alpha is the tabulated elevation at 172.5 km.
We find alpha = 35.7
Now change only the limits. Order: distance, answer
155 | 20.6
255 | 34.9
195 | 21.5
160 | 23.4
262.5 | 39.5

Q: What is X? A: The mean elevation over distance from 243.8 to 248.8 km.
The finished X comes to 27.5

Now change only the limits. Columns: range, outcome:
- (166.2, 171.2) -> 33.9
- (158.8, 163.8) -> 24.2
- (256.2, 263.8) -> 38.5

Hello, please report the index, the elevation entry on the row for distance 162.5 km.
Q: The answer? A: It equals 24.8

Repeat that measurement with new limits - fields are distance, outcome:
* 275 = 45.5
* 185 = 32.5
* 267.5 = 40.8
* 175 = 35.8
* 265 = 43.5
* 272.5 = 43.7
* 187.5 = 30.3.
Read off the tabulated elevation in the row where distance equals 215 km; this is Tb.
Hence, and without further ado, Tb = 29.6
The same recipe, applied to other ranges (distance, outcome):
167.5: 31.6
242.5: 26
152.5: 18.2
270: 41.4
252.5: 33.1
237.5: 32.3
